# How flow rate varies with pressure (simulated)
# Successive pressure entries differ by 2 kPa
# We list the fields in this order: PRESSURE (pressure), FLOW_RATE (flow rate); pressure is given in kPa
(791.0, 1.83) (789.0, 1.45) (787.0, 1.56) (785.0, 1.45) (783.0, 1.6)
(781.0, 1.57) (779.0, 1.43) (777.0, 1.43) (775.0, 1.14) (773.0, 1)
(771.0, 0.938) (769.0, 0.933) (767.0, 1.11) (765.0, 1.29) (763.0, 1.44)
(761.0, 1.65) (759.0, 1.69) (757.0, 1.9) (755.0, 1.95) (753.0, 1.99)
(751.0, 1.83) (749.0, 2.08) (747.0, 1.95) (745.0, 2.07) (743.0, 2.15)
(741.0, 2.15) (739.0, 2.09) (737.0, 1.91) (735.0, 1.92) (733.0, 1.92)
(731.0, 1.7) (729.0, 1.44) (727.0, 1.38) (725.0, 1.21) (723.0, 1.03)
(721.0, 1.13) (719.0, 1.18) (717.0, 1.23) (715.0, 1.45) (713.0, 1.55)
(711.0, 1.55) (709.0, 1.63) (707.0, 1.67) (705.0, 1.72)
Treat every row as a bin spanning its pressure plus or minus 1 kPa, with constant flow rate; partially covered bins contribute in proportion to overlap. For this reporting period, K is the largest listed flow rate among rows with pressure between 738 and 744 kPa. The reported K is 2.15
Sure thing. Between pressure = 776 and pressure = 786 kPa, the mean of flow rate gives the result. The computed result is 1.5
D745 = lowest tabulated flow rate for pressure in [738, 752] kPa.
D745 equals 1.83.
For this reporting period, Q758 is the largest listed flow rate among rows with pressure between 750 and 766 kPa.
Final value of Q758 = 1.99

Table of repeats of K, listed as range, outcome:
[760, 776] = 1.65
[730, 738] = 1.92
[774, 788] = 1.6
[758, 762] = 1.69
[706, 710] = 1.67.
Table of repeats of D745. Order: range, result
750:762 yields 1.65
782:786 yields 1.45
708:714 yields 1.55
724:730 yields 1.21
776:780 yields 1.43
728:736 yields 1.44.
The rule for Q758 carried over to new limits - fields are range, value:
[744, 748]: 2.07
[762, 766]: 1.44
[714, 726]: 1.45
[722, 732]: 1.7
